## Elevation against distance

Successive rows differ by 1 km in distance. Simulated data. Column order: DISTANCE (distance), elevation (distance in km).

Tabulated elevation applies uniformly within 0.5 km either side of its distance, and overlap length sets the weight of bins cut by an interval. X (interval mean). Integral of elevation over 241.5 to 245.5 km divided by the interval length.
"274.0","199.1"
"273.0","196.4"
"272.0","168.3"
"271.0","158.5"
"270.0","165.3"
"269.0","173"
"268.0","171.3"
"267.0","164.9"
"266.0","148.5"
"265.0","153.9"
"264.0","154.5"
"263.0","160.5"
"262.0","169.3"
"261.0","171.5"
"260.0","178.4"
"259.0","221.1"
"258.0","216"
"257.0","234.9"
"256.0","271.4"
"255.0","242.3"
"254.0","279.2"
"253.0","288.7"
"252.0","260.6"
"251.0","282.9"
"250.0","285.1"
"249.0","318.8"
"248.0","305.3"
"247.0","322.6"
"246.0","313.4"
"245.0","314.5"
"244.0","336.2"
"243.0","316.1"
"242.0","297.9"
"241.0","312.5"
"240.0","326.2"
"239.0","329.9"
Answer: 316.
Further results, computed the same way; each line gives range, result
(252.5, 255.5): 270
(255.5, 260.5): 224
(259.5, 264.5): 167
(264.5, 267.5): 156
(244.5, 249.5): 315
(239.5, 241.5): 319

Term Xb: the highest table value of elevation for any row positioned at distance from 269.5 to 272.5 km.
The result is 168.3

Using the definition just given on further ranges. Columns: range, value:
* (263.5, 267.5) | 164.9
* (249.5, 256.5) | 288.7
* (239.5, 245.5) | 336.2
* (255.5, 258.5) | 271.4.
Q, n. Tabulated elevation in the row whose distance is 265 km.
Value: 153.9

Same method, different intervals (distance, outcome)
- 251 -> 282.9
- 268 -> 171.3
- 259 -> 221.1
